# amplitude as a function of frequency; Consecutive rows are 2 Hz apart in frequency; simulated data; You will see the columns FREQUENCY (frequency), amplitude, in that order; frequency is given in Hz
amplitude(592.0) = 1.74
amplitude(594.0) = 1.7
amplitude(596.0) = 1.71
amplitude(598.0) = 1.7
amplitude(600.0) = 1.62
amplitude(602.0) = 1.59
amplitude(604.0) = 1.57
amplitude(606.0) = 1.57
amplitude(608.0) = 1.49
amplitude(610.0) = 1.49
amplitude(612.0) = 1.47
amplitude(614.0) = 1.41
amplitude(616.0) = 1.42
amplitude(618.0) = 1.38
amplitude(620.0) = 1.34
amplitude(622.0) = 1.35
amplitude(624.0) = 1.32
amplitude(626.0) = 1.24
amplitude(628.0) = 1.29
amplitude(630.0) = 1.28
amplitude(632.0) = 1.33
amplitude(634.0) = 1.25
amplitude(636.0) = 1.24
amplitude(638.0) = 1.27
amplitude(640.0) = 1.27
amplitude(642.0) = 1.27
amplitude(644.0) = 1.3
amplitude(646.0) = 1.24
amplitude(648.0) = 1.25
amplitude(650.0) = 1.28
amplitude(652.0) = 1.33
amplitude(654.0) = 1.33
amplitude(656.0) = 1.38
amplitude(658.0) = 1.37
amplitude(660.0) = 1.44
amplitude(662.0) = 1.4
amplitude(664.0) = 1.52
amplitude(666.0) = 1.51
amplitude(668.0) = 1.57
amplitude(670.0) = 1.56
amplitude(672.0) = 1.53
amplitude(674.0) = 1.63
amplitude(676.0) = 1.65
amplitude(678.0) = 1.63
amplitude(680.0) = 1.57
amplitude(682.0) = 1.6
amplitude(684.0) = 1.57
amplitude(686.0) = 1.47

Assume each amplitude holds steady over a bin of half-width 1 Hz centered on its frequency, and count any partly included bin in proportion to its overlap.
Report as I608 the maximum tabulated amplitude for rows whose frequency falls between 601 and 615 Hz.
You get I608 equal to 1.59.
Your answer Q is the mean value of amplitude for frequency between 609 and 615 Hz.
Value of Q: 1.46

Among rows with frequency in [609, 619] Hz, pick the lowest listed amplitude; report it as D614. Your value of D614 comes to 1.38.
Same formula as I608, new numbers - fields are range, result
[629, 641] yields 1.33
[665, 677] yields 1.65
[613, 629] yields 1.42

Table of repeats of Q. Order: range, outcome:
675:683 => 1.61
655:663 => 1.4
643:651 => 1.27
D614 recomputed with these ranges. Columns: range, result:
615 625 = 1.32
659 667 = 1.4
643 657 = 1.24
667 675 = 1.53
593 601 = 1.62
